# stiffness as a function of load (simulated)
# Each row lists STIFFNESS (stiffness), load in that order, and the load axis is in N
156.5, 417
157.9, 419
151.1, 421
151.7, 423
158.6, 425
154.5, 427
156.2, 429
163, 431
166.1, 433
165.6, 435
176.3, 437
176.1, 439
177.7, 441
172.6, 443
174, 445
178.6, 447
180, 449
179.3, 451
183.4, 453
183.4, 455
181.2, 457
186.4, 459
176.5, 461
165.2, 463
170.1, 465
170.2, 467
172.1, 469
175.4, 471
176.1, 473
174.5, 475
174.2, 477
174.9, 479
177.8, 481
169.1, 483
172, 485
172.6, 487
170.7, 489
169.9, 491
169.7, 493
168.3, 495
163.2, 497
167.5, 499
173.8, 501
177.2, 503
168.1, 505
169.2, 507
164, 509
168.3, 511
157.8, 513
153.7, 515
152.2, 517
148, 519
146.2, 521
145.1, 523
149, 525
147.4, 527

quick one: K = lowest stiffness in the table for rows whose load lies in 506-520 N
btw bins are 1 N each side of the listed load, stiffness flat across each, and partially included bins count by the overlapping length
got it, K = 148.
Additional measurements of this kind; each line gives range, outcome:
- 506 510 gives 164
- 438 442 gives 176.1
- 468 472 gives 172.1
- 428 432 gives 156.2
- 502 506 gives 168.1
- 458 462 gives 176.5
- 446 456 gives 178.6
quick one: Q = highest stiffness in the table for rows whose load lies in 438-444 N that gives 177.7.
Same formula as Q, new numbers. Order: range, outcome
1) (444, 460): 186.4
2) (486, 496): 172.6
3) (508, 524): 168.3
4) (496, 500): 167.5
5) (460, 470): 176.5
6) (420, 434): 166.1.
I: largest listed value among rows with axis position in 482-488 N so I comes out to 172.6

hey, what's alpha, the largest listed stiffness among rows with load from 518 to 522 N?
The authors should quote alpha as 148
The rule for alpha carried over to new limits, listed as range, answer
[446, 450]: 180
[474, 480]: 174.9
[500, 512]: 177.2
